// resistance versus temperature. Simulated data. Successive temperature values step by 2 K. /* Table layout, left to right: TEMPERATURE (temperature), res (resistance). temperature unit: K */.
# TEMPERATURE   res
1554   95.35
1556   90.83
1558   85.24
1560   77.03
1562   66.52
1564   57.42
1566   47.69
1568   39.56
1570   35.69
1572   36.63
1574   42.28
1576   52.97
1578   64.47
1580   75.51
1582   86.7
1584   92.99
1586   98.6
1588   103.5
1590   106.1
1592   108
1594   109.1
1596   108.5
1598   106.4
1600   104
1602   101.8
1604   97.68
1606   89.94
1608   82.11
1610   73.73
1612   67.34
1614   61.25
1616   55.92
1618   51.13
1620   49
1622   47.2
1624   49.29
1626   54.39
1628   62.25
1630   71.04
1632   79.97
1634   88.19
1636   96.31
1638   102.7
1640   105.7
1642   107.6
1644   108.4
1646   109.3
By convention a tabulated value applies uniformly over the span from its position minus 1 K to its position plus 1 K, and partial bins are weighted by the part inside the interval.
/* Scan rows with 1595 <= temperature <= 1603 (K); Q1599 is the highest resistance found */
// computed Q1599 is 108.5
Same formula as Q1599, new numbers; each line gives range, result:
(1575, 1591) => 106.1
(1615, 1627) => 55.92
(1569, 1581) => 75.51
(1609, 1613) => 73.73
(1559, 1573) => 77.03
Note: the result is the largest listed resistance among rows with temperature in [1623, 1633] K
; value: 79.97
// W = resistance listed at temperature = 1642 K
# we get 107.6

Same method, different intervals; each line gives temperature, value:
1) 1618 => 51.13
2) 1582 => 86.7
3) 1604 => 97.68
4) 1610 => 73.73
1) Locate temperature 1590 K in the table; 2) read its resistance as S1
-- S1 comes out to 106.1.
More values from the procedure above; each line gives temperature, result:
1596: 108.5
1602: 101.8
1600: 104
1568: 39.56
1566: 47.69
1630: 71.04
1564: 57.42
